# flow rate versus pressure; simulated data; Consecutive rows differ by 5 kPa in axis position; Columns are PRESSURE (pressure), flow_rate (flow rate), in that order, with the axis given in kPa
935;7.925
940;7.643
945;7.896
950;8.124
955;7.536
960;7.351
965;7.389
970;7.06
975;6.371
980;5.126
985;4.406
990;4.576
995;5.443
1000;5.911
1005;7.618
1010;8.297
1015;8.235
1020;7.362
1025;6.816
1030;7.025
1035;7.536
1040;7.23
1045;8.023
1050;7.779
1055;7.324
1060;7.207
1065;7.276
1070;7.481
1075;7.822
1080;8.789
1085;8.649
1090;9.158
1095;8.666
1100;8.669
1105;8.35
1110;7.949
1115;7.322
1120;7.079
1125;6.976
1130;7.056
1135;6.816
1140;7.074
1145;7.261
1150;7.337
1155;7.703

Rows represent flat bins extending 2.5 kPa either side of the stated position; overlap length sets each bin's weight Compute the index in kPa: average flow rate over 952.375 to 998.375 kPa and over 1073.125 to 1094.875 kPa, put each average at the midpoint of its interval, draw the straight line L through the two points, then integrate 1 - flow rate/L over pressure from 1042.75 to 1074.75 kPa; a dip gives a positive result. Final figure 2.04 kPa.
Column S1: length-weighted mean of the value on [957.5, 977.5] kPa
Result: 7.04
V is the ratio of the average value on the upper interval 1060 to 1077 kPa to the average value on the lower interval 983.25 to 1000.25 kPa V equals 1.5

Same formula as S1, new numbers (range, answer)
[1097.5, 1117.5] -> 8.07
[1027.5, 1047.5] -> 7.45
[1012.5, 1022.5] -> 7.8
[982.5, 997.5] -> 4.81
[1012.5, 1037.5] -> 7.39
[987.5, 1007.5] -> 5.89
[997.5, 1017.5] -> 7.52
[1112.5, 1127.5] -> 7.13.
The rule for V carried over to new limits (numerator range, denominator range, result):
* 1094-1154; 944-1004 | 1.17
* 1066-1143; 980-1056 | 1.15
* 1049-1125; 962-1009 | 1.31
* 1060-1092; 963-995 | 1.41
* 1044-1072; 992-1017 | 1.07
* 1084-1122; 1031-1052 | 1.08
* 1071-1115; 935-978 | 1.13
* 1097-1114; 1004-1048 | 1.09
